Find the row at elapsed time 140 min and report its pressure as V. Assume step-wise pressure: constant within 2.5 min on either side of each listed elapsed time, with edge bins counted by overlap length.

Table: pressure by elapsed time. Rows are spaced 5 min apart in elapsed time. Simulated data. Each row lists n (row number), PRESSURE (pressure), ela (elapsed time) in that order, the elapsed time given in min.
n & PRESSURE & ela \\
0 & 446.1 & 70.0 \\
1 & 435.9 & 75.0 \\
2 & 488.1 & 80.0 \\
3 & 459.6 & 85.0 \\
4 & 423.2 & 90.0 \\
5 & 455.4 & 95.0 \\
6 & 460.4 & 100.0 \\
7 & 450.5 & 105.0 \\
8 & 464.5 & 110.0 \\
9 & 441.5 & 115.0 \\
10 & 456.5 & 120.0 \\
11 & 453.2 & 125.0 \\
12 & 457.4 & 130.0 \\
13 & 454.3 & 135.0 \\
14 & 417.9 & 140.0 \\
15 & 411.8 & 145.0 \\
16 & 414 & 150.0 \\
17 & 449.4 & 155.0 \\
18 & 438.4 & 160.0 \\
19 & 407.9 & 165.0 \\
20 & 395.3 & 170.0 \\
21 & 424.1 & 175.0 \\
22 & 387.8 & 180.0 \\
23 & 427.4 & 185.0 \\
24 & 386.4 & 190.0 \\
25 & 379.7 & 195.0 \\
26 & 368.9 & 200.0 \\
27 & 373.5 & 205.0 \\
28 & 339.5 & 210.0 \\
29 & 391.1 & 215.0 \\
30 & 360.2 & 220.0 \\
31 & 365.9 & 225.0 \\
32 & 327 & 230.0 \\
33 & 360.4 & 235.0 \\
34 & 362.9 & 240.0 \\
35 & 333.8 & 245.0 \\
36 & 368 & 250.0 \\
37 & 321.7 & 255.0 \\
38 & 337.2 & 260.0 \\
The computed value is 417.9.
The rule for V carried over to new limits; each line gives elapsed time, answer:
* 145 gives 411.8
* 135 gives 454.3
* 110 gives 464.5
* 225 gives 365.9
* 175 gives 424.1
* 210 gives 339.5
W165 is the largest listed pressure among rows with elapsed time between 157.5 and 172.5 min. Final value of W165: 438.4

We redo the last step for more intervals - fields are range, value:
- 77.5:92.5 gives 488.1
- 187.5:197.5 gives 386.4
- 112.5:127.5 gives 456.5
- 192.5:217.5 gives 391.1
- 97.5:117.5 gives 464.5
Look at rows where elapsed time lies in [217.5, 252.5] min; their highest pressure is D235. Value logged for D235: 368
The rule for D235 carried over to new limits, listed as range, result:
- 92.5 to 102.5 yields 460.4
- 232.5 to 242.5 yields 362.9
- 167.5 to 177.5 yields 424.1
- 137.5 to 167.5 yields 449.4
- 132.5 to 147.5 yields 454.3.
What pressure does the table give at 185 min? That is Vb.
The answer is 427.4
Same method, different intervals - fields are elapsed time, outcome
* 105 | 450.5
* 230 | 327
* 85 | 459.6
